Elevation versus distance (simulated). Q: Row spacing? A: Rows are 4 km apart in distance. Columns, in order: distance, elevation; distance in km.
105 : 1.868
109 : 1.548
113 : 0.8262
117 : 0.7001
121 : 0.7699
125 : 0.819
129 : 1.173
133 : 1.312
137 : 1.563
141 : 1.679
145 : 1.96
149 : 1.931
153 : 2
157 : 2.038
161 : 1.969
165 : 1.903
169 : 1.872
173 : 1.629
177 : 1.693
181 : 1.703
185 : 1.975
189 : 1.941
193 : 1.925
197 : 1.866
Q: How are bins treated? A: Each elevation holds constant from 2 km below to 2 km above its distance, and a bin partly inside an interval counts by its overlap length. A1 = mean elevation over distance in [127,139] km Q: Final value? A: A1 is 1.35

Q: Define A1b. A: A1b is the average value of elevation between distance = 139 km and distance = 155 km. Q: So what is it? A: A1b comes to 1.89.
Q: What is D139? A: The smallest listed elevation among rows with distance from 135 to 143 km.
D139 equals 1.563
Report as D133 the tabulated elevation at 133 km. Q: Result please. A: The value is 1.312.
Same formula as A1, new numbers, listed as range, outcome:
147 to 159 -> 1.99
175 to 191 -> 1.83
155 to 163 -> 2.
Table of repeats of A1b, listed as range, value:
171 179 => 1.66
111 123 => 0.765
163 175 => 1.8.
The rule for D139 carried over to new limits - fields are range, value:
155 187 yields 1.629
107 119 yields 0.7001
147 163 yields 1.931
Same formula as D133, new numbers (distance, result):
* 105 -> 1.868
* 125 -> 0.819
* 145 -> 1.96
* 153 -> 2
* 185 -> 1.975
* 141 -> 1.679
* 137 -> 1.563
